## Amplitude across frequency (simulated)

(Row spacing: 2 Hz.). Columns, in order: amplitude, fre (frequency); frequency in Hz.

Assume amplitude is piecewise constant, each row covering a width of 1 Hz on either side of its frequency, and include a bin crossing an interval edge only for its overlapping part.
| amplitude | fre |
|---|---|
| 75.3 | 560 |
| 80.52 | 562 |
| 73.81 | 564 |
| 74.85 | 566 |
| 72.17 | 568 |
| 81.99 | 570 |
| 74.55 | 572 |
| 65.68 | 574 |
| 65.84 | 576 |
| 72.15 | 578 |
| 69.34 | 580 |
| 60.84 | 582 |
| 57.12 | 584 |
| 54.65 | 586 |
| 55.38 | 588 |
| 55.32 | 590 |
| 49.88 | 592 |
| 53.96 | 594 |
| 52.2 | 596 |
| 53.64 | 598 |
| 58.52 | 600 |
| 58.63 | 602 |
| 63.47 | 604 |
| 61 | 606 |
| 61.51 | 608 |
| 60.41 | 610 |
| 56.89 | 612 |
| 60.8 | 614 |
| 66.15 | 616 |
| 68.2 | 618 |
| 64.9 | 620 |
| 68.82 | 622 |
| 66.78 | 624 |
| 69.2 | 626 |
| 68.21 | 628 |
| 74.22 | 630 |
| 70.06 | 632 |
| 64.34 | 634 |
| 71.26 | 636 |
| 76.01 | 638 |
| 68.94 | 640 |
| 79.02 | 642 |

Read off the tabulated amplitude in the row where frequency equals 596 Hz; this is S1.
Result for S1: 52.2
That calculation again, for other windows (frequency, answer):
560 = 75.3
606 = 61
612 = 56.89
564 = 73.81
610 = 60.41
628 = 68.21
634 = 64.34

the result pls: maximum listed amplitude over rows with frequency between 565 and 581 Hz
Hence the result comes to 81.99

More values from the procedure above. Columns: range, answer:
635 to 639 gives 76.01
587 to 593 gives 55.38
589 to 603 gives 58.63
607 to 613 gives 61.51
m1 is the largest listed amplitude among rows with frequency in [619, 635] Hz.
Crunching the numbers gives 74.22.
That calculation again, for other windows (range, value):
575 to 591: 72.15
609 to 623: 68.82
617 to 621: 68.2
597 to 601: 58.52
